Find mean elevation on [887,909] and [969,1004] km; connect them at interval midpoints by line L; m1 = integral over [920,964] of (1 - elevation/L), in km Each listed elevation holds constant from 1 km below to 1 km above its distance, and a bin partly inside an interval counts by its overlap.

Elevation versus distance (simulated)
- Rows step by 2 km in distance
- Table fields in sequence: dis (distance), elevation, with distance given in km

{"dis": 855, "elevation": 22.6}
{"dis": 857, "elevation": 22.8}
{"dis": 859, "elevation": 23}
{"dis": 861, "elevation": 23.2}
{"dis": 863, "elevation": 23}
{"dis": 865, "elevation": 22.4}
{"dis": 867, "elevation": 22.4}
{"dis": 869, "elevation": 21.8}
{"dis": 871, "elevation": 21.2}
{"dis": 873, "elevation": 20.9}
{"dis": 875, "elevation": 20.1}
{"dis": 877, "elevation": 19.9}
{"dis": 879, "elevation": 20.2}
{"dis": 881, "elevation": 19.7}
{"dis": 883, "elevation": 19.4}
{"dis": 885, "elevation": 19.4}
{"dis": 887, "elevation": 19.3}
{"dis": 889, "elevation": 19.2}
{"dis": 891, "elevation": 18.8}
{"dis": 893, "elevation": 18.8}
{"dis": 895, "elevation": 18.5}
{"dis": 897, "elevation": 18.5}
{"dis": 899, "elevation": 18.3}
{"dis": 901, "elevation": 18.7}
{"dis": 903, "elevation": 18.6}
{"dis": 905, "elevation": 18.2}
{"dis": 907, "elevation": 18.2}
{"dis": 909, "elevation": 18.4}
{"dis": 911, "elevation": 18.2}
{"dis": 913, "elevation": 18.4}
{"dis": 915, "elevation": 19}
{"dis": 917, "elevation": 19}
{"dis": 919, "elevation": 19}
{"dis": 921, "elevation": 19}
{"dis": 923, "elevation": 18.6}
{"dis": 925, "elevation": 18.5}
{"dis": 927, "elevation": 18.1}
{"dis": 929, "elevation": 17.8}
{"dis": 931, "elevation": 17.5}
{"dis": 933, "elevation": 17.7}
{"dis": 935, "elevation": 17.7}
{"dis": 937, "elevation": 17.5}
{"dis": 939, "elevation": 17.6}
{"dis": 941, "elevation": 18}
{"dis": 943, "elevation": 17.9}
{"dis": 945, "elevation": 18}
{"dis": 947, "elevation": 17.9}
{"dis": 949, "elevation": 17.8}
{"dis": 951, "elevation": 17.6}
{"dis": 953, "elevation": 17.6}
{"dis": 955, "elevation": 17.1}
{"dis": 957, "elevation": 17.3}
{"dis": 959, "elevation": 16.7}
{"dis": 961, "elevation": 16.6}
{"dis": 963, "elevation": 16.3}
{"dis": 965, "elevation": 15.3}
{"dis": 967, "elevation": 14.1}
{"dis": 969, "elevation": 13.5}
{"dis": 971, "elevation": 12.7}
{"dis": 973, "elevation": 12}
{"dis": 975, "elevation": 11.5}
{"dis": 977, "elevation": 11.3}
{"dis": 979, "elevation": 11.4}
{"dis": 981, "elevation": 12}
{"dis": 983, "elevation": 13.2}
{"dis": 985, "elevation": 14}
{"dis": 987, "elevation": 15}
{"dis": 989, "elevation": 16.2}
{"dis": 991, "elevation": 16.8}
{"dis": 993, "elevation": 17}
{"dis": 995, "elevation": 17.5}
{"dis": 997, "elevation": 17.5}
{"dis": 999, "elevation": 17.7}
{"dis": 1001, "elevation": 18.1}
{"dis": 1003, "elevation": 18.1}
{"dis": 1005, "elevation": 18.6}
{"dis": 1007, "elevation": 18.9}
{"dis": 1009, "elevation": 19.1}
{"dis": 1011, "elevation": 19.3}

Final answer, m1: -2.6 km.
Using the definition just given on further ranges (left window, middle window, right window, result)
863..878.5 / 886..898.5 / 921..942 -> 0.8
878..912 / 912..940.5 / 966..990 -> -2.7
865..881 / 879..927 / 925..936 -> 1.3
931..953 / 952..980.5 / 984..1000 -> 4.4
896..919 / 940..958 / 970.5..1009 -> -0.8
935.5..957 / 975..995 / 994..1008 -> 4.2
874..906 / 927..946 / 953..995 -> -1.3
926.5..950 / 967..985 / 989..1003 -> 5.3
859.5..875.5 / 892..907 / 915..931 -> 1.1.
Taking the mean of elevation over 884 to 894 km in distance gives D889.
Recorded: 19.1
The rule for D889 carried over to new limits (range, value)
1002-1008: 18.5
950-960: 17.3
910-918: 18.6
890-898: 18.6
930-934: 17.6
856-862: 23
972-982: 11.6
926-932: 17.8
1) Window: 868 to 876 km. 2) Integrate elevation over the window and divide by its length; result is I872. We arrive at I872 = 21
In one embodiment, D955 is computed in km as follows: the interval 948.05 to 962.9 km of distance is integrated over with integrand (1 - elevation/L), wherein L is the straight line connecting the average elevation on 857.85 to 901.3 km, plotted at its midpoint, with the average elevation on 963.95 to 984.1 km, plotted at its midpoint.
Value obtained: -3.1 km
